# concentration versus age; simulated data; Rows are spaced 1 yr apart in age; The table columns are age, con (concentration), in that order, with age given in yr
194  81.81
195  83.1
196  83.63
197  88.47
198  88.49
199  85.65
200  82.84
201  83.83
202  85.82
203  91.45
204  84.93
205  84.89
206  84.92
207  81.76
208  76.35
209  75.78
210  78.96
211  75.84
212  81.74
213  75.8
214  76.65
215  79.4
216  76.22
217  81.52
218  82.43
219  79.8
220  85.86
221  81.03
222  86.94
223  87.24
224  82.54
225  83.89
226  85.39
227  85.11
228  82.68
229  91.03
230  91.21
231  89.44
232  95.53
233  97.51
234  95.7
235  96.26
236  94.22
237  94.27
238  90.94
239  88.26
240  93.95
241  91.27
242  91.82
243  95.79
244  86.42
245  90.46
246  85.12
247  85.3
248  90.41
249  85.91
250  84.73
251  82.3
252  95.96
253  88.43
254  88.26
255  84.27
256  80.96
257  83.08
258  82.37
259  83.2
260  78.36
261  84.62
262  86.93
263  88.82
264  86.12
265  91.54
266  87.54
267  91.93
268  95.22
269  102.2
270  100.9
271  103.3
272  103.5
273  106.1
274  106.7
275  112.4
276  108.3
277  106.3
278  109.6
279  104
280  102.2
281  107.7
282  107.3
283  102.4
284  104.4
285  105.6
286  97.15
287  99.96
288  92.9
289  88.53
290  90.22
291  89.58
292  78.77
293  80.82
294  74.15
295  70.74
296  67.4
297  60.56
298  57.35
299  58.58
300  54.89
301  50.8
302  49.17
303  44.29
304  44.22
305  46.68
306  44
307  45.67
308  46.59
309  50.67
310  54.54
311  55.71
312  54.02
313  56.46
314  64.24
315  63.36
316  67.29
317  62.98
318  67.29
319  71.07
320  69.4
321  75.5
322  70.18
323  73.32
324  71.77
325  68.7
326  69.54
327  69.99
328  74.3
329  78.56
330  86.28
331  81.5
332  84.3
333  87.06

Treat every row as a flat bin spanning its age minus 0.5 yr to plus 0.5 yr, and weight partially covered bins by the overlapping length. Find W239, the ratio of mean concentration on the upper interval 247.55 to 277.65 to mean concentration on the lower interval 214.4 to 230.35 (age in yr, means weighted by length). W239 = 1.1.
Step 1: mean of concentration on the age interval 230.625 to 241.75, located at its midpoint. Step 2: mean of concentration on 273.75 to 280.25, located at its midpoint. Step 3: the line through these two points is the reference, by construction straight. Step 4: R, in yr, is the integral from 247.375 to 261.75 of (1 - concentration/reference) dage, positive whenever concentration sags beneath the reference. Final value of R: 2.1 yr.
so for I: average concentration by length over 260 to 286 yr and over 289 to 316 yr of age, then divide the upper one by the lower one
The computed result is 0.6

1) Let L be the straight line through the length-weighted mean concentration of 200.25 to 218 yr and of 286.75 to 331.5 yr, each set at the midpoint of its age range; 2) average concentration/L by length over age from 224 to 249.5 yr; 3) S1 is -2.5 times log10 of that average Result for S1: -0.17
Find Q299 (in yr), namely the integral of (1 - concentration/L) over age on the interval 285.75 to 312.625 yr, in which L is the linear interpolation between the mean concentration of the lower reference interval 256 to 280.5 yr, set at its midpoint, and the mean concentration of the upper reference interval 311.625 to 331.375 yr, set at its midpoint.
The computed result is 5.62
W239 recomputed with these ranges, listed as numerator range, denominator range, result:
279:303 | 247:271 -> 0.93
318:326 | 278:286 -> 0.68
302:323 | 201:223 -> 0.71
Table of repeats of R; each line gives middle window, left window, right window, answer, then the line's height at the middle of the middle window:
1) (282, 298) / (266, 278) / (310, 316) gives -0.4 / 83.7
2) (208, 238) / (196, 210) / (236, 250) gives 0.7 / 87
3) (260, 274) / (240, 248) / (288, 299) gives -1.9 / 83.3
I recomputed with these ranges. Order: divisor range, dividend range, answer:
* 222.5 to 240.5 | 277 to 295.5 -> 1.05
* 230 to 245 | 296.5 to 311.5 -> 0.55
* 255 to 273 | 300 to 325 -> 0.65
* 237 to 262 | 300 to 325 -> 0.67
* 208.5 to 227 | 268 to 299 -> 1.16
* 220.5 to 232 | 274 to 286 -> 1.23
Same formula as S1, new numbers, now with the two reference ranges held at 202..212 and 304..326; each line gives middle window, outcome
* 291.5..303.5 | 0.03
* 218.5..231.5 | -0.10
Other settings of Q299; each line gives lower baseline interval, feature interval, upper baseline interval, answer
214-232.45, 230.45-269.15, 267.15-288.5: 1.78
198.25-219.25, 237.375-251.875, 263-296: 0.01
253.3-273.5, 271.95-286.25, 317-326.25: -3.49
